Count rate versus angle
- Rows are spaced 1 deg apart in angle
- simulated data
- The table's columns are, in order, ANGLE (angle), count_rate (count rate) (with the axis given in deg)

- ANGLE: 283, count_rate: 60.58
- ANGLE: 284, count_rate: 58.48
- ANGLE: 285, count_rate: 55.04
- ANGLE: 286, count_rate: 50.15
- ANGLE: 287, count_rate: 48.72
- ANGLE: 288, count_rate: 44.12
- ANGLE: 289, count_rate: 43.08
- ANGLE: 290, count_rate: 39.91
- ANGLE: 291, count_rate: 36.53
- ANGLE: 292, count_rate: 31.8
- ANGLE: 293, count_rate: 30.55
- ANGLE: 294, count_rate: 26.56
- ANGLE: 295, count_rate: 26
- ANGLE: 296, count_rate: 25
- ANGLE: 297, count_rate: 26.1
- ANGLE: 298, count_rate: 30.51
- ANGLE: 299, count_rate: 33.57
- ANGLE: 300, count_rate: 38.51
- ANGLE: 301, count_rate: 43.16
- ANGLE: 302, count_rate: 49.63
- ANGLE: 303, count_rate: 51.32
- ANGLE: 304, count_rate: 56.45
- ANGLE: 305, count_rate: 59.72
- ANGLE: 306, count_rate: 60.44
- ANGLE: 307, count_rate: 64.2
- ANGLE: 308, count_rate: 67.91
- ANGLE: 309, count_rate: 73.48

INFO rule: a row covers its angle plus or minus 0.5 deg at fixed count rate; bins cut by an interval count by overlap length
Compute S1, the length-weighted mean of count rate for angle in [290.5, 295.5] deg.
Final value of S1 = 30.3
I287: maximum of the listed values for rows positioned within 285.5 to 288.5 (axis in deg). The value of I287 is 50.15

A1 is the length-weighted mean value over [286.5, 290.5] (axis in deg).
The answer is 44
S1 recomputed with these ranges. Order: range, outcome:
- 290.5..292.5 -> 34.2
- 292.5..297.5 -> 26.8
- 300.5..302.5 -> 46.4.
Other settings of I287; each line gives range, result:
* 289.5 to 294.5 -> 39.91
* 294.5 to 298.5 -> 30.51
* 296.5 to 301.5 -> 43.16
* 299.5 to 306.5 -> 60.44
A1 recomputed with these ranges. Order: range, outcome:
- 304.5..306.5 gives 60.1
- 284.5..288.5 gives 49.5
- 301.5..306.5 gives 55.5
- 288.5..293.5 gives 36.4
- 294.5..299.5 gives 28.2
